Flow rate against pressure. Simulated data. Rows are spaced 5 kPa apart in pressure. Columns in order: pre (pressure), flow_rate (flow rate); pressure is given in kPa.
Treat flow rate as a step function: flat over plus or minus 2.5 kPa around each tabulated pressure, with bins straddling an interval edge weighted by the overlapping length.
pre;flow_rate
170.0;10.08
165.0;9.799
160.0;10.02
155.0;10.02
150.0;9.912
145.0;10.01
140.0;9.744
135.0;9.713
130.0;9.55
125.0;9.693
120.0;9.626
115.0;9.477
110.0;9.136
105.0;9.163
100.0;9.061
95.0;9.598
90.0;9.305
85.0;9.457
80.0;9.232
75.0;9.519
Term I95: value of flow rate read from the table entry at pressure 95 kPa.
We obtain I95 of 9.598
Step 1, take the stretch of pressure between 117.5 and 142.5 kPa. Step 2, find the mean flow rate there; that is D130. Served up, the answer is 9.67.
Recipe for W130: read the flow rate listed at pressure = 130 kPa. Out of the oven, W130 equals 9.55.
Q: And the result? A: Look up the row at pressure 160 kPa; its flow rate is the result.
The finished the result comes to 10.02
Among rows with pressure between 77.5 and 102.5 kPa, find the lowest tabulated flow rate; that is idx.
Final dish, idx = 9.061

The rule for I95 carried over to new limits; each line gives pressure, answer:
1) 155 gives 10.02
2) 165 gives 9.799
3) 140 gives 9.744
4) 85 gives 9.457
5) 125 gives 9.693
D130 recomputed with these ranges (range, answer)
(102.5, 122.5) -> 9.35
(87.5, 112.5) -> 9.25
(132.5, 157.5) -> 9.88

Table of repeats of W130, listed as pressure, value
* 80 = 9.232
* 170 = 10.08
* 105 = 9.163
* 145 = 10.01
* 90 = 9.305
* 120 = 9.626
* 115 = 9.477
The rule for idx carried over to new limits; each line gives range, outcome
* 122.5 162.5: 9.55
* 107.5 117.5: 9.136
